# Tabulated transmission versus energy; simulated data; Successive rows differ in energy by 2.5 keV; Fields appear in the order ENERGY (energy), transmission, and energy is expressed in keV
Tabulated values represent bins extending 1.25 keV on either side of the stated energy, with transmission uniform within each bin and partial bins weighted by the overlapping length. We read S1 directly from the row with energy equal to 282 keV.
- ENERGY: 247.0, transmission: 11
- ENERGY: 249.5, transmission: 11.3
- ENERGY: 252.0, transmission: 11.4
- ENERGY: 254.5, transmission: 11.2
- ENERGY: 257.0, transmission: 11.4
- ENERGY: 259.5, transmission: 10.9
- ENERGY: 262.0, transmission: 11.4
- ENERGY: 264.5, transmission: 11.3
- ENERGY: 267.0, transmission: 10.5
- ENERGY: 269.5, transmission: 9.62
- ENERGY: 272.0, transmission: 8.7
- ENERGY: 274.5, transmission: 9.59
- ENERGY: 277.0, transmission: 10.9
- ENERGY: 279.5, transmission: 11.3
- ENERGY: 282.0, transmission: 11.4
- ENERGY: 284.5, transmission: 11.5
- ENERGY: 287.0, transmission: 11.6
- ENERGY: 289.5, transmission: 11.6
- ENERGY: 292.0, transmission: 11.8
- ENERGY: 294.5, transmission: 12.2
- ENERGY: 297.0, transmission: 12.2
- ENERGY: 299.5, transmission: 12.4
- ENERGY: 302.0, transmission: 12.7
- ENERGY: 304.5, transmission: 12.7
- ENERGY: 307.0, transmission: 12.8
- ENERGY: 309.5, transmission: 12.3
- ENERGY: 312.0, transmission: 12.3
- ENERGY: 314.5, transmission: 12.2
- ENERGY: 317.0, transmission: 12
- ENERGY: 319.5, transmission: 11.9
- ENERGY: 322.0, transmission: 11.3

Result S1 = 11.4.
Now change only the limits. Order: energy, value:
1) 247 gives 11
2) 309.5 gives 12.3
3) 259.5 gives 10.9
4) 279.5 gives 11.3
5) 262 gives 11.4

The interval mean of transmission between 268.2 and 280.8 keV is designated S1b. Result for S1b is 10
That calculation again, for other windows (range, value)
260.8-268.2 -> 11.1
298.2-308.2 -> 12.6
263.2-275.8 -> 9.95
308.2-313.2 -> 12.3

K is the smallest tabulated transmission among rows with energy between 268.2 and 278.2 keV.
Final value 8.7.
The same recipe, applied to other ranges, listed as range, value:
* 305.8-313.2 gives 12.3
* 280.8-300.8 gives 11.4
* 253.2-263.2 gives 10.9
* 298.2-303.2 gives 12.4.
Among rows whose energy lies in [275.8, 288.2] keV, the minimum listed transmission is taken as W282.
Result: 10.9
